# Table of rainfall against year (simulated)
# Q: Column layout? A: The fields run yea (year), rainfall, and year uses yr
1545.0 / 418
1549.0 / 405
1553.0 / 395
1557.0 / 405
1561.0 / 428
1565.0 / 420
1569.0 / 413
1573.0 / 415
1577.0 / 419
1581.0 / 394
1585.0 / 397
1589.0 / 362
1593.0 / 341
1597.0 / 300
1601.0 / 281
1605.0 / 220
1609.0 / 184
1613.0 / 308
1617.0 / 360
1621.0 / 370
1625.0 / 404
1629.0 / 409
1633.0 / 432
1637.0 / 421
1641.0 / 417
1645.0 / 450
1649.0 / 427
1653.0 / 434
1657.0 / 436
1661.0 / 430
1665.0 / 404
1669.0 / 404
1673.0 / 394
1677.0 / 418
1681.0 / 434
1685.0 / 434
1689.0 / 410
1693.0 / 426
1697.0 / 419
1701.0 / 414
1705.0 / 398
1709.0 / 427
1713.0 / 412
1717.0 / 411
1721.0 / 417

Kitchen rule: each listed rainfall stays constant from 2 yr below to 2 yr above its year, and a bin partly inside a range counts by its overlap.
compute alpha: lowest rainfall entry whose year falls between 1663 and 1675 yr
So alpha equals 394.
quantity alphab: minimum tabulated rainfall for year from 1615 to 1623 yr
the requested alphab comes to 360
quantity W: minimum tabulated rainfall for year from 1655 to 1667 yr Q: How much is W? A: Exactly 404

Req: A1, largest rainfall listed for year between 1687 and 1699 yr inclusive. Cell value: 426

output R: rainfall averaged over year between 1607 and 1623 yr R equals 306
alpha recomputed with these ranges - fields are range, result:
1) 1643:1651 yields 427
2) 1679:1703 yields 410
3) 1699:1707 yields 398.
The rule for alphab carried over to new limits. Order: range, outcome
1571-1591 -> 362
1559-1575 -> 413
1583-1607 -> 220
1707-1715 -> 412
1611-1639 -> 308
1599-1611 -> 184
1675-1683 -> 418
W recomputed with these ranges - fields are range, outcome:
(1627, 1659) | 409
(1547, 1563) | 395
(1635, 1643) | 417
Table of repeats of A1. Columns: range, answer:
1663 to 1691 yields 434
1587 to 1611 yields 362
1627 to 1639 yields 432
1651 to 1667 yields 436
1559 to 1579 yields 428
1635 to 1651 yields 450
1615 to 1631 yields 409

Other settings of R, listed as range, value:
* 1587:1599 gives 334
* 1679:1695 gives 426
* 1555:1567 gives 418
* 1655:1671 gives 418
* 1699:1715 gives 413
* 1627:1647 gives 426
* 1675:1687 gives 429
